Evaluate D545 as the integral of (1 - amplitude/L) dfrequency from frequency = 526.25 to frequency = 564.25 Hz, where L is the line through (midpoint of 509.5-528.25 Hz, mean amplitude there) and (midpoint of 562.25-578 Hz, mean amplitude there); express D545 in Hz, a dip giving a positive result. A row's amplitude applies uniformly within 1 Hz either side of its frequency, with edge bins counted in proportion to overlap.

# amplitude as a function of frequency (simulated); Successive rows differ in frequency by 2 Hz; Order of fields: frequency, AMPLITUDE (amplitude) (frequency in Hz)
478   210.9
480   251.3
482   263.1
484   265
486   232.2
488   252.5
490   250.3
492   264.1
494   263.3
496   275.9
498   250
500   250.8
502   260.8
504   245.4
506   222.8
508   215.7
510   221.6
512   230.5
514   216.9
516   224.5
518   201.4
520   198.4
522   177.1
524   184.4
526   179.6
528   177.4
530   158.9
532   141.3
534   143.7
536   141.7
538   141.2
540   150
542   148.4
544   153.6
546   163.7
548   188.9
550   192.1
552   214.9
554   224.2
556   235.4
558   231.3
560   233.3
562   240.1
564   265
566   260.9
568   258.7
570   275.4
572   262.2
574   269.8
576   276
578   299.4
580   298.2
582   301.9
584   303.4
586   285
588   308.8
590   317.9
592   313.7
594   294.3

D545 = 8.4 Hz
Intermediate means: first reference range 202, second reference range 268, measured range 185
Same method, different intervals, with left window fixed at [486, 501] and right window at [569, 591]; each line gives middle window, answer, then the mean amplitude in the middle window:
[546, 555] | 2.54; 200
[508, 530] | 5.48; 200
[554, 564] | 1.61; 237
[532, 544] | 5.63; 145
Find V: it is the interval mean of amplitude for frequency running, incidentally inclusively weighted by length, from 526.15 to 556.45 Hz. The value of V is 171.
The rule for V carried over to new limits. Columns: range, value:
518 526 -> 188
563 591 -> 284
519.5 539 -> 163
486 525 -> 232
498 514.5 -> 235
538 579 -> 225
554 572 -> 249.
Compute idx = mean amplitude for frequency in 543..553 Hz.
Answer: 183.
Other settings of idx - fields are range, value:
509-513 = 226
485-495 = 252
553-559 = 230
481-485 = 264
